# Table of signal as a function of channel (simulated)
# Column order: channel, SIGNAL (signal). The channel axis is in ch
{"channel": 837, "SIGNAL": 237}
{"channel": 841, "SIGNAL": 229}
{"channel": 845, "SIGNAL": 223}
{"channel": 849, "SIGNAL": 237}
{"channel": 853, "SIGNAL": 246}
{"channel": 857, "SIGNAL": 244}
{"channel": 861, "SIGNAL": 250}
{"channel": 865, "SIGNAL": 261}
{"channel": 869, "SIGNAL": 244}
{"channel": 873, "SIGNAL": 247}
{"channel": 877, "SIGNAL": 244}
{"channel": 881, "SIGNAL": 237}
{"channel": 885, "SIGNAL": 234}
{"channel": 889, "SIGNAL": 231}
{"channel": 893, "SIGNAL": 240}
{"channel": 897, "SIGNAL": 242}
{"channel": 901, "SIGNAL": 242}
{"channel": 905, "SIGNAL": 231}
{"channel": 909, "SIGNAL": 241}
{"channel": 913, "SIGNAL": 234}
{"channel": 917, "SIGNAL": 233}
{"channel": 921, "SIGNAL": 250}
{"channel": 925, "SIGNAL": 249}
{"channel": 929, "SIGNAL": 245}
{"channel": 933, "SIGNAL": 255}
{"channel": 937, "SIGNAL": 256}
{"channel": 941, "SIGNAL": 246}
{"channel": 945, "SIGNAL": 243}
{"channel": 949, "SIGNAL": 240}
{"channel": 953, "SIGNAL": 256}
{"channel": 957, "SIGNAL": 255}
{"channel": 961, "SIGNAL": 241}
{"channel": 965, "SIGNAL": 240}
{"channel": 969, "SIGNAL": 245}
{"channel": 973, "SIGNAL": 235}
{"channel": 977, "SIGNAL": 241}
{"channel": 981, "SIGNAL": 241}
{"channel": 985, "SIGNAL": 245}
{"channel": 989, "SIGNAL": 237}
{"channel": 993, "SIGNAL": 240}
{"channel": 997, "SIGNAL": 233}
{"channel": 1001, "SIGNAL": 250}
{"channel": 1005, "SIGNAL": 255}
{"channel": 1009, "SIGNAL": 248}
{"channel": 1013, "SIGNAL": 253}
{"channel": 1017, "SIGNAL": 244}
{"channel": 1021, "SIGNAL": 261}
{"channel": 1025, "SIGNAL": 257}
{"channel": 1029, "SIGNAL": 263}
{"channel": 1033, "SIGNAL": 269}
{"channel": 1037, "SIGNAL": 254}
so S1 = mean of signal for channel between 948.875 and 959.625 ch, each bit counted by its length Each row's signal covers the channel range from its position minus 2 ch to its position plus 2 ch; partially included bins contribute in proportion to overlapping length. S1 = 252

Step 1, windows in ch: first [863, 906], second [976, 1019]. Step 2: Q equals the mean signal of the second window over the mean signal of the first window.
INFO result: 1.01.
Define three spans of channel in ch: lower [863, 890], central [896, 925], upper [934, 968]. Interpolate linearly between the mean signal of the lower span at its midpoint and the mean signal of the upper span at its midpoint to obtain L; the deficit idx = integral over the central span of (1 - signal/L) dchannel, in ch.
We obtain 0.6 ch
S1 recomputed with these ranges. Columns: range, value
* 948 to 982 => 244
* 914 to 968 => 247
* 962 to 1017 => 243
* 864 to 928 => 241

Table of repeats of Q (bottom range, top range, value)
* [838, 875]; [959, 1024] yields 1.01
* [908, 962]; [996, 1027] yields 1.02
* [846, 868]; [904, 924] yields 0.97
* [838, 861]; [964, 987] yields 1.02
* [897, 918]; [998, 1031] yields 1.07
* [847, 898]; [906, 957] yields 1.01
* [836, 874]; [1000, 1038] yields 1.06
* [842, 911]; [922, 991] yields 1.02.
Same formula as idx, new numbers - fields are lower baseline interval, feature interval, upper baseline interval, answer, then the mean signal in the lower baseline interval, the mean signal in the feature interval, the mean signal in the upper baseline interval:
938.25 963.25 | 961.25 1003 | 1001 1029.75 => 1.6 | 247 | 241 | 254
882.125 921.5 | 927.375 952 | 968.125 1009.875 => -0.9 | 237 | 248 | 243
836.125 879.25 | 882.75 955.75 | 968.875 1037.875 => 0.6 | 242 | 243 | 248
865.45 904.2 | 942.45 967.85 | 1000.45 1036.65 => 0.3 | 241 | 246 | 256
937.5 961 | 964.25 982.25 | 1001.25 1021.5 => 0.6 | 248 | 240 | 251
